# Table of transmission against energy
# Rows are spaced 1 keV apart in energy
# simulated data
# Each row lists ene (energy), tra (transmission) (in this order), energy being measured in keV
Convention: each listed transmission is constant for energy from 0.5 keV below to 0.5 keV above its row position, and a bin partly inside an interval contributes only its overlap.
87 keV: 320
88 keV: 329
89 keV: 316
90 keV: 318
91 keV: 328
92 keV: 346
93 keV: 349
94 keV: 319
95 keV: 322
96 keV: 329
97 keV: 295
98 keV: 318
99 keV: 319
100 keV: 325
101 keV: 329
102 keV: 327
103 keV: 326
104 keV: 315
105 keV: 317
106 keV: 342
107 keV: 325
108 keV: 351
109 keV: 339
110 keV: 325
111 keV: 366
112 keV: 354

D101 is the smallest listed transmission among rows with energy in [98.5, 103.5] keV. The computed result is 319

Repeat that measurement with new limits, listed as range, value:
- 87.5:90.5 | 316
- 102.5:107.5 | 315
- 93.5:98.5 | 295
